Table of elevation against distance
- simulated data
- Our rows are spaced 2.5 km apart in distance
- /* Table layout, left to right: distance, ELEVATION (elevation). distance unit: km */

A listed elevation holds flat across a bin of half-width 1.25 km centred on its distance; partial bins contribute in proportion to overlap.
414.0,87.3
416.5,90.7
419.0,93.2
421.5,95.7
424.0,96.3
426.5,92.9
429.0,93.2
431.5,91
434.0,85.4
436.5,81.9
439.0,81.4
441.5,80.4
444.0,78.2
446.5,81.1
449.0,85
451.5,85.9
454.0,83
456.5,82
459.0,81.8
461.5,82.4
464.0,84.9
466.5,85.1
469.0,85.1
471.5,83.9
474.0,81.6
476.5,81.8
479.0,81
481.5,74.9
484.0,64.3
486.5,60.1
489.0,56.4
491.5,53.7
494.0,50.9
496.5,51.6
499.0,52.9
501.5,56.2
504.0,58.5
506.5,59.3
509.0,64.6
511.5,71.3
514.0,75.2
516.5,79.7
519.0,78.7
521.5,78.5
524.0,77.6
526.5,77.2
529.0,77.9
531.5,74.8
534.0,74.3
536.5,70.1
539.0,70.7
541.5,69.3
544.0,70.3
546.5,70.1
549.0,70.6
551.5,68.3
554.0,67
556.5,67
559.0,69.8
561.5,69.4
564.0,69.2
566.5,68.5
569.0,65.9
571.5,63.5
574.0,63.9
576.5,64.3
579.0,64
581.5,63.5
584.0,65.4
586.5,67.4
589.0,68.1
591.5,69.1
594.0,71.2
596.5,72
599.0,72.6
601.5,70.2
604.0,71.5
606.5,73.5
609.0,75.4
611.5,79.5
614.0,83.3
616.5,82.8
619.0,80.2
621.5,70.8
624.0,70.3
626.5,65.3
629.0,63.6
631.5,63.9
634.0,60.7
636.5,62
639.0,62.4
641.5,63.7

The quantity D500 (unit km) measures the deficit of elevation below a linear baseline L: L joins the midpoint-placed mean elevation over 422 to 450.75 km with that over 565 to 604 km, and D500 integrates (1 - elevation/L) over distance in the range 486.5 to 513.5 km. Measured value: 6.9 km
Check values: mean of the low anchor 86.3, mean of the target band 58.1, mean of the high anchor 67.5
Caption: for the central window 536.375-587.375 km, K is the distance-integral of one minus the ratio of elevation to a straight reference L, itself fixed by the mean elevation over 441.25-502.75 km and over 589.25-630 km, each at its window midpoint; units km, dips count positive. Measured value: 4.07 km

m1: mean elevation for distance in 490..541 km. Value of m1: 67.7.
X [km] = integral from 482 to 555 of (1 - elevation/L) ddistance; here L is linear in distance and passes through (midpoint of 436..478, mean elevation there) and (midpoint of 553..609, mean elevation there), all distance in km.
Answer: 7.7 km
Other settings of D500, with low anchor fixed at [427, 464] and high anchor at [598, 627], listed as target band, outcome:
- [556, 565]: 1.0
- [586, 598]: 1.0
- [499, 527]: 3.7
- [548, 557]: 1.1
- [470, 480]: 0.0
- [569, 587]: 2.9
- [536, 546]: 1.1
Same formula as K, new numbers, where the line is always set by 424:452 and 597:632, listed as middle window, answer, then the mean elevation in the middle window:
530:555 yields 2.4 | 70.7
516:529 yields 0.2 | 78.2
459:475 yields 0.0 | 83.7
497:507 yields 3.1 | 56.1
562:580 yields 2.5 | 65.8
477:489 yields 1.9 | 69.4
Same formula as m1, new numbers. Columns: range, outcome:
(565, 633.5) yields 69.9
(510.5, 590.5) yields 70.4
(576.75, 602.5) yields 68.2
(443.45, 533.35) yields 73.2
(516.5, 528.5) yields 78.2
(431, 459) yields 82.9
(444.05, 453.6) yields 83.2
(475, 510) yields 62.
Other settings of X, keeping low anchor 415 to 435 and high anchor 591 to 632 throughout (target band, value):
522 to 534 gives 0.7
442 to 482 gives 2.7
